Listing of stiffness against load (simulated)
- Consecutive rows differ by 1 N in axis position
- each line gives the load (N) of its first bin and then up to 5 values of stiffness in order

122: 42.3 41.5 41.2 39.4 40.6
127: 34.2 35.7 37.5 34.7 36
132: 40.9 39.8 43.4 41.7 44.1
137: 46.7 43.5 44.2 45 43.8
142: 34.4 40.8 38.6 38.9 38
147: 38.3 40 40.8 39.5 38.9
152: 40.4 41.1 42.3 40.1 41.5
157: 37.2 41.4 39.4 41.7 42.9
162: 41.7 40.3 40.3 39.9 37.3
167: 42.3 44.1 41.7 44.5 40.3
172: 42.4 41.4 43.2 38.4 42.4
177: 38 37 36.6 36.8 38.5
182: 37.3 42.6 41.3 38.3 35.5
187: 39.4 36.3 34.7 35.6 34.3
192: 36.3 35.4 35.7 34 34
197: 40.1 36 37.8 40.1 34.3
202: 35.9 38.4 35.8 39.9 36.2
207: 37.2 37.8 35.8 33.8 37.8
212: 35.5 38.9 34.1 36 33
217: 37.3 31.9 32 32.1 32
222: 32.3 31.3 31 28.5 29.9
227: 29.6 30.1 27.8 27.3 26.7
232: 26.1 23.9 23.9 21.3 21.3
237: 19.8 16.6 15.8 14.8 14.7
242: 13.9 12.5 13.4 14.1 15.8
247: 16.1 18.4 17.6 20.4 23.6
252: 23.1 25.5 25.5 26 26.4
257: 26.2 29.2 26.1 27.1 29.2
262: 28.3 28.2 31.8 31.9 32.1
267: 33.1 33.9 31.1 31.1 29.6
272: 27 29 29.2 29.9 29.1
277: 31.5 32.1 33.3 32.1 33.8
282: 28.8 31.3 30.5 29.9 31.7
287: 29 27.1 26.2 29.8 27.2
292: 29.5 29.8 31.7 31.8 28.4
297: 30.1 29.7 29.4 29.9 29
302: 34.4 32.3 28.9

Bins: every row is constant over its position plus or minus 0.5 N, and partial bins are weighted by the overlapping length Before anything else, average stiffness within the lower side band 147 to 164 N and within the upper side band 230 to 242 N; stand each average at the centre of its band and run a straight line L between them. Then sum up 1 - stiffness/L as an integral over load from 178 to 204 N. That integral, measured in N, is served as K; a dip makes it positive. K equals -4.5 N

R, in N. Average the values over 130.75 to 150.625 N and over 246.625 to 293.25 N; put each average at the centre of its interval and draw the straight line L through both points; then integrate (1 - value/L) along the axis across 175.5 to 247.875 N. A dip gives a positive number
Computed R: 6.5 N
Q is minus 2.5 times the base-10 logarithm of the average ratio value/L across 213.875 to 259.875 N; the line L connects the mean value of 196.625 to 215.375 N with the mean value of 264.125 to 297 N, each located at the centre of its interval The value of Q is 0.36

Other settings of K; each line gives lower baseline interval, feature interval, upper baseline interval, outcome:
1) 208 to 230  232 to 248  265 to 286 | 7.3 N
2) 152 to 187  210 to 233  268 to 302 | 2.6 N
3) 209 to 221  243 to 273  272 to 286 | 6.1 N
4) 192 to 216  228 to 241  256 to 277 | 4.3 N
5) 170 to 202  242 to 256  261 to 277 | 5.5 N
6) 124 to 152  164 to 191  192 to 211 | -1.1 N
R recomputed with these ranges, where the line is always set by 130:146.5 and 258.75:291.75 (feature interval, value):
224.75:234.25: 1.8 N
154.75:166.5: -0.3 N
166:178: -0.9 N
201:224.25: 0.0 N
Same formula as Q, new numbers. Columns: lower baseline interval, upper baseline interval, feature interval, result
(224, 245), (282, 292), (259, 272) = -0.16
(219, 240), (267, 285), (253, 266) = 0.04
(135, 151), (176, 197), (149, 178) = -0.04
